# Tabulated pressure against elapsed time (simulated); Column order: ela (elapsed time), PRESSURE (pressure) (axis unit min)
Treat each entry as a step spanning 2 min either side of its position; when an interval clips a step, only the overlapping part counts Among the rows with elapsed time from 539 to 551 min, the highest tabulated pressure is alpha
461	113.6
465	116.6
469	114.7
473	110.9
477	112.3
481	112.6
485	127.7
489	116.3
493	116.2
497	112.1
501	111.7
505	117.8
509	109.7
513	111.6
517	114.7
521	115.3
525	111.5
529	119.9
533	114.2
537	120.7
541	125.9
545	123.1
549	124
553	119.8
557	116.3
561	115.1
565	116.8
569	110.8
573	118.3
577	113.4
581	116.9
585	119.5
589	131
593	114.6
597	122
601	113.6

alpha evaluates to 125.9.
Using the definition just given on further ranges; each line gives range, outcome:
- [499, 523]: 117.8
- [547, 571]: 124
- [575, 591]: 131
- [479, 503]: 127.7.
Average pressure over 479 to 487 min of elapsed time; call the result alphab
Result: 120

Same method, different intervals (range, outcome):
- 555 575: 115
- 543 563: 120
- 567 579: 114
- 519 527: 113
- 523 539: 117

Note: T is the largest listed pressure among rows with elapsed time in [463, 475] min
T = 116.6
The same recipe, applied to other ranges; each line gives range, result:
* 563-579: 118.3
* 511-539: 120.7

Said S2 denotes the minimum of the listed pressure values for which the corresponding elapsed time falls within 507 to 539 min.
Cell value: 109.7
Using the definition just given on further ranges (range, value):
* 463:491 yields 110.9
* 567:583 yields 110.8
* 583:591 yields 119.5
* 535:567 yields 115.1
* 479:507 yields 111.7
